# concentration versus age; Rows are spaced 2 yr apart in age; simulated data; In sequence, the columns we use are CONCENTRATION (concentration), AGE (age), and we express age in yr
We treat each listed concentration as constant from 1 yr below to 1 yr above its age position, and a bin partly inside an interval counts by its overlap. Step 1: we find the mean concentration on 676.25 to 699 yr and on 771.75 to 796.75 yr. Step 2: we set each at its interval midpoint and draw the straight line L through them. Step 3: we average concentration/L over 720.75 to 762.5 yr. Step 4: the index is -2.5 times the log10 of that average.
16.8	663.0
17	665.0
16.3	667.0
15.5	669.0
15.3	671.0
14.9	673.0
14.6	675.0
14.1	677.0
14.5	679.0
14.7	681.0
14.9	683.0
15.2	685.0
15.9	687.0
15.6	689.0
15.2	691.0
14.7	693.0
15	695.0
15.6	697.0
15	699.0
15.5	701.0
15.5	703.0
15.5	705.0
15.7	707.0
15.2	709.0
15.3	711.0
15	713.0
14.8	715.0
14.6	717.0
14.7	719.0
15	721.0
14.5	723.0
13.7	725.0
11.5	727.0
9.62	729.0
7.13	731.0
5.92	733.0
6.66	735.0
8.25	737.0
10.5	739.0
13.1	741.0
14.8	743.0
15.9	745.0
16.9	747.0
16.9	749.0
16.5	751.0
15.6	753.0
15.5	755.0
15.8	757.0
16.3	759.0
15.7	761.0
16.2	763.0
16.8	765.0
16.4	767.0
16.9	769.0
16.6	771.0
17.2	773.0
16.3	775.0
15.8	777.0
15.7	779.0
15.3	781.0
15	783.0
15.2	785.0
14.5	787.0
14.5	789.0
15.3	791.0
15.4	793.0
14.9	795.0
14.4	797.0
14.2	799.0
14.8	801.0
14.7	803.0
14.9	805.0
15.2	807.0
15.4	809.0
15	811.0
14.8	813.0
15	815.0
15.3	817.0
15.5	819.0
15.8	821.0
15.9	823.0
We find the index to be 0.16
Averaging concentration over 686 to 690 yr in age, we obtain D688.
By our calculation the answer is 15.8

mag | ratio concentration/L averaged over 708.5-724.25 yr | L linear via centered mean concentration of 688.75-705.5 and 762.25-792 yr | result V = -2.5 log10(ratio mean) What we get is 0.04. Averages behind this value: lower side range 15.3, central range 14.9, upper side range 15.8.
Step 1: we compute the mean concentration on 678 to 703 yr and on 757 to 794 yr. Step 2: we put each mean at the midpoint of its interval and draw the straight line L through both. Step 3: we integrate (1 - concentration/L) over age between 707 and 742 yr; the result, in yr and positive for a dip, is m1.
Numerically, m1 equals 7.3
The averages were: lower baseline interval 15.2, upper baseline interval 15.8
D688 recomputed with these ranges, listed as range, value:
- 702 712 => 15.4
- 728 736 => 7.33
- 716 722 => 14.8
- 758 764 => 16.1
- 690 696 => 15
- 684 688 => 15.6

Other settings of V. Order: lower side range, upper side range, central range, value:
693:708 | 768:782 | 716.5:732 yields 0.24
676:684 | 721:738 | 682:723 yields -0.22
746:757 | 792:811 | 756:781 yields -0.03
